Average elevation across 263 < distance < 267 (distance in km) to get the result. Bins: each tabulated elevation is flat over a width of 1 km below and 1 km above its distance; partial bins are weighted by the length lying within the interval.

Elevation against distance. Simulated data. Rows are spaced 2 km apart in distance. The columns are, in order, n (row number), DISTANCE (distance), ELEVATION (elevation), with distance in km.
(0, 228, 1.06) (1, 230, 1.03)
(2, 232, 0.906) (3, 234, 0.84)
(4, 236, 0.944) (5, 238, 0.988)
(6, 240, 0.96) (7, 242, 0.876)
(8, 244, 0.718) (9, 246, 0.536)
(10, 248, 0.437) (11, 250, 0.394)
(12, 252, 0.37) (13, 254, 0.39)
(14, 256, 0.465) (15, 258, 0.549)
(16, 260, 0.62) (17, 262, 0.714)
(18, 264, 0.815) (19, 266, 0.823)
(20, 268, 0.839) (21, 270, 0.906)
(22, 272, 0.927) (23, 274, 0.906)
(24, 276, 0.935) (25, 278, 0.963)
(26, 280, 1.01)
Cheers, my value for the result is 0.819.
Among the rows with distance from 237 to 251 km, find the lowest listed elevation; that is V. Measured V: 0.394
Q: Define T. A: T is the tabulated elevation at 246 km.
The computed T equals 0.536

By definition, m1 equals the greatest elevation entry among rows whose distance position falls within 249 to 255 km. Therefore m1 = 0.394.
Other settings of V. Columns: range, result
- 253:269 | 0.39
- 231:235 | 0.84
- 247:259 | 0.37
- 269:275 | 0.906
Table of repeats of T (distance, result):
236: 0.944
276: 0.935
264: 0.815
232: 0.906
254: 0.39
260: 0.62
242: 0.876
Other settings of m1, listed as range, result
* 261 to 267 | 0.823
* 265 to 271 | 0.906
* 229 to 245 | 1.03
